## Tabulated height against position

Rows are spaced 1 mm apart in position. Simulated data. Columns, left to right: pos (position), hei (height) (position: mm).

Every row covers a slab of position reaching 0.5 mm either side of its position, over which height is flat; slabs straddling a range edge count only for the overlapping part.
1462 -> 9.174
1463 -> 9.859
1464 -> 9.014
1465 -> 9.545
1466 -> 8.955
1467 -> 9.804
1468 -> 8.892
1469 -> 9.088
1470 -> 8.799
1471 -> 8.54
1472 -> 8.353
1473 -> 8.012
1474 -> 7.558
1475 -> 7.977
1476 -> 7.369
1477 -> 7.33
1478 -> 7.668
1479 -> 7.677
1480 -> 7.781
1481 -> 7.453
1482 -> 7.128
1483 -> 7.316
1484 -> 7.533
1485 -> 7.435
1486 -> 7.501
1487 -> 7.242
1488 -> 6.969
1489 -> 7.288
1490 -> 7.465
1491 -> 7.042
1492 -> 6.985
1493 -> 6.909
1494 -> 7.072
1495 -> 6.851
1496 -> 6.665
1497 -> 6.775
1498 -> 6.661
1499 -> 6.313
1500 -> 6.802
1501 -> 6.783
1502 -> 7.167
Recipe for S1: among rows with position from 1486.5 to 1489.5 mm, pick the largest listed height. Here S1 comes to 7.288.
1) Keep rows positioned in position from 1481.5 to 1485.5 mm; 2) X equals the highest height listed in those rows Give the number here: 7.533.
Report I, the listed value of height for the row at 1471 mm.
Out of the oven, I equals 8.54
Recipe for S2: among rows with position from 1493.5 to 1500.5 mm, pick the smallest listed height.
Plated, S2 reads 6.313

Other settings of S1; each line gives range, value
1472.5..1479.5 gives 8.012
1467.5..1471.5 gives 9.088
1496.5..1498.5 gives 6.775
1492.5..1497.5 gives 7.072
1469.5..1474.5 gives 8.799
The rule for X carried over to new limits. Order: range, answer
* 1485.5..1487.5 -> 7.501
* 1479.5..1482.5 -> 7.781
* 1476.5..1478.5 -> 7.668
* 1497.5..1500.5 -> 6.802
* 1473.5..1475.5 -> 7.977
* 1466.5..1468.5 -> 9.804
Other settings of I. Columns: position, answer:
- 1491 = 7.042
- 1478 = 7.668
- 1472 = 8.353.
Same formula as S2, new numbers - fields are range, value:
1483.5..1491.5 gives 6.969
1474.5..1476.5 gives 7.369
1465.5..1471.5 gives 8.54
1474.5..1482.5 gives 7.128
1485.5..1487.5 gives 7.242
